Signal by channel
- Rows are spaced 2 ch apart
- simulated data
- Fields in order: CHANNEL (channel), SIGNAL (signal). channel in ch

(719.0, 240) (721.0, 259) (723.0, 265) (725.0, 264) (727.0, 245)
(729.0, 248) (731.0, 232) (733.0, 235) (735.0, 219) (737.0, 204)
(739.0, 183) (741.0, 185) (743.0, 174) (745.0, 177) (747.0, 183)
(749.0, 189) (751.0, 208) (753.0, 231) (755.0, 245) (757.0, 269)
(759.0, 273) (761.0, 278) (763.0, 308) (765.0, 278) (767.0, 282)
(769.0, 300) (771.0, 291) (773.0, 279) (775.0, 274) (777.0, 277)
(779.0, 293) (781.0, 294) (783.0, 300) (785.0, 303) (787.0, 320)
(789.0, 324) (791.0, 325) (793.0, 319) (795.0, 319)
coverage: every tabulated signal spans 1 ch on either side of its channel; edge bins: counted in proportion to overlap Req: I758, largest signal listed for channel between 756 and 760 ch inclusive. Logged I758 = 273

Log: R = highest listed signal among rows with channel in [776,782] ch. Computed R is 294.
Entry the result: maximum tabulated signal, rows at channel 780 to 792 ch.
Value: 325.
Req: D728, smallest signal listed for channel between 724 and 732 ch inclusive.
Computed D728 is 232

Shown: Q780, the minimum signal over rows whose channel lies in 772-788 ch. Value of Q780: 274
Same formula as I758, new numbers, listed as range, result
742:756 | 245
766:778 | 300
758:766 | 308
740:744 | 185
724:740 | 264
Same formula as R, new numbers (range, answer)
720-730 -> 265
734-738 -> 219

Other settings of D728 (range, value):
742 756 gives 174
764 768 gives 278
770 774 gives 279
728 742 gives 183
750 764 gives 208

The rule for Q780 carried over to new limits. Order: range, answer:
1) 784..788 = 303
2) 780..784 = 294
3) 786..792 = 320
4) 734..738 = 204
